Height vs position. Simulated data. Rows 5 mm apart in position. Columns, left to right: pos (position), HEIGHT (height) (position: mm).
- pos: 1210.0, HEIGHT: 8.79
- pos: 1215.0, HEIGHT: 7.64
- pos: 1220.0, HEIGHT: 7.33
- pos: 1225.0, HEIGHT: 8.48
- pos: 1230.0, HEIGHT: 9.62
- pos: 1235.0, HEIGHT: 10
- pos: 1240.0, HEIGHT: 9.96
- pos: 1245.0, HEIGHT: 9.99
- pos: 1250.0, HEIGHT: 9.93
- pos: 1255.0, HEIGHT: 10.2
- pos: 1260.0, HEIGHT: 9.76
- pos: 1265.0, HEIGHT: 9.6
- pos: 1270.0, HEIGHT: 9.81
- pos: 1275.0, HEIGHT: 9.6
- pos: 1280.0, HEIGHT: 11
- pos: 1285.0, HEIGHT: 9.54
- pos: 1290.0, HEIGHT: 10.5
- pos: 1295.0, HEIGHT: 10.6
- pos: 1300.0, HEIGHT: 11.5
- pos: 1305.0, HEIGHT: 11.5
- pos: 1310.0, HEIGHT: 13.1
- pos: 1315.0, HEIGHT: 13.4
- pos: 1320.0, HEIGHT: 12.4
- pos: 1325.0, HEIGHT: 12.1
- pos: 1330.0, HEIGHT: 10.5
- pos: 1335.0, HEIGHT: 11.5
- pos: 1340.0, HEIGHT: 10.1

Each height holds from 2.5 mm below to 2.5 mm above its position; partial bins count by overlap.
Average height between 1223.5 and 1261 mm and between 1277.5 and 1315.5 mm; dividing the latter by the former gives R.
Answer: 1.2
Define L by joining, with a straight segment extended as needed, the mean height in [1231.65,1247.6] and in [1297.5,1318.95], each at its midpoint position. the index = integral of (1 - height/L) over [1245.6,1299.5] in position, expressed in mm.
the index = 4.9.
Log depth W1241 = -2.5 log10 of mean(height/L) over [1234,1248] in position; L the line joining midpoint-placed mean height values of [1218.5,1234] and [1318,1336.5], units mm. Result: -0.10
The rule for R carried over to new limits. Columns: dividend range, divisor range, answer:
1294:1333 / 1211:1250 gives 1.32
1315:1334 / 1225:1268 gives 1.21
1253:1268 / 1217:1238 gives 1.11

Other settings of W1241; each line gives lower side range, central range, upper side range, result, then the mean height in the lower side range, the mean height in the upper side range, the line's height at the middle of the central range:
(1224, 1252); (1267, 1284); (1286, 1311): 0.062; 9.72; 11.2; 10.7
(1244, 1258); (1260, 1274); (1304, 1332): 0.092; 10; 12.2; 10.6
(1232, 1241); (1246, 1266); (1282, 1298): 0.019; 9.96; 10.3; 10.1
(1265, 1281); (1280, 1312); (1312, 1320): 0.053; 9.97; 13.1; 11.6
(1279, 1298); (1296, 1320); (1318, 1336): -0.116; 10.4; 11.6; 11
